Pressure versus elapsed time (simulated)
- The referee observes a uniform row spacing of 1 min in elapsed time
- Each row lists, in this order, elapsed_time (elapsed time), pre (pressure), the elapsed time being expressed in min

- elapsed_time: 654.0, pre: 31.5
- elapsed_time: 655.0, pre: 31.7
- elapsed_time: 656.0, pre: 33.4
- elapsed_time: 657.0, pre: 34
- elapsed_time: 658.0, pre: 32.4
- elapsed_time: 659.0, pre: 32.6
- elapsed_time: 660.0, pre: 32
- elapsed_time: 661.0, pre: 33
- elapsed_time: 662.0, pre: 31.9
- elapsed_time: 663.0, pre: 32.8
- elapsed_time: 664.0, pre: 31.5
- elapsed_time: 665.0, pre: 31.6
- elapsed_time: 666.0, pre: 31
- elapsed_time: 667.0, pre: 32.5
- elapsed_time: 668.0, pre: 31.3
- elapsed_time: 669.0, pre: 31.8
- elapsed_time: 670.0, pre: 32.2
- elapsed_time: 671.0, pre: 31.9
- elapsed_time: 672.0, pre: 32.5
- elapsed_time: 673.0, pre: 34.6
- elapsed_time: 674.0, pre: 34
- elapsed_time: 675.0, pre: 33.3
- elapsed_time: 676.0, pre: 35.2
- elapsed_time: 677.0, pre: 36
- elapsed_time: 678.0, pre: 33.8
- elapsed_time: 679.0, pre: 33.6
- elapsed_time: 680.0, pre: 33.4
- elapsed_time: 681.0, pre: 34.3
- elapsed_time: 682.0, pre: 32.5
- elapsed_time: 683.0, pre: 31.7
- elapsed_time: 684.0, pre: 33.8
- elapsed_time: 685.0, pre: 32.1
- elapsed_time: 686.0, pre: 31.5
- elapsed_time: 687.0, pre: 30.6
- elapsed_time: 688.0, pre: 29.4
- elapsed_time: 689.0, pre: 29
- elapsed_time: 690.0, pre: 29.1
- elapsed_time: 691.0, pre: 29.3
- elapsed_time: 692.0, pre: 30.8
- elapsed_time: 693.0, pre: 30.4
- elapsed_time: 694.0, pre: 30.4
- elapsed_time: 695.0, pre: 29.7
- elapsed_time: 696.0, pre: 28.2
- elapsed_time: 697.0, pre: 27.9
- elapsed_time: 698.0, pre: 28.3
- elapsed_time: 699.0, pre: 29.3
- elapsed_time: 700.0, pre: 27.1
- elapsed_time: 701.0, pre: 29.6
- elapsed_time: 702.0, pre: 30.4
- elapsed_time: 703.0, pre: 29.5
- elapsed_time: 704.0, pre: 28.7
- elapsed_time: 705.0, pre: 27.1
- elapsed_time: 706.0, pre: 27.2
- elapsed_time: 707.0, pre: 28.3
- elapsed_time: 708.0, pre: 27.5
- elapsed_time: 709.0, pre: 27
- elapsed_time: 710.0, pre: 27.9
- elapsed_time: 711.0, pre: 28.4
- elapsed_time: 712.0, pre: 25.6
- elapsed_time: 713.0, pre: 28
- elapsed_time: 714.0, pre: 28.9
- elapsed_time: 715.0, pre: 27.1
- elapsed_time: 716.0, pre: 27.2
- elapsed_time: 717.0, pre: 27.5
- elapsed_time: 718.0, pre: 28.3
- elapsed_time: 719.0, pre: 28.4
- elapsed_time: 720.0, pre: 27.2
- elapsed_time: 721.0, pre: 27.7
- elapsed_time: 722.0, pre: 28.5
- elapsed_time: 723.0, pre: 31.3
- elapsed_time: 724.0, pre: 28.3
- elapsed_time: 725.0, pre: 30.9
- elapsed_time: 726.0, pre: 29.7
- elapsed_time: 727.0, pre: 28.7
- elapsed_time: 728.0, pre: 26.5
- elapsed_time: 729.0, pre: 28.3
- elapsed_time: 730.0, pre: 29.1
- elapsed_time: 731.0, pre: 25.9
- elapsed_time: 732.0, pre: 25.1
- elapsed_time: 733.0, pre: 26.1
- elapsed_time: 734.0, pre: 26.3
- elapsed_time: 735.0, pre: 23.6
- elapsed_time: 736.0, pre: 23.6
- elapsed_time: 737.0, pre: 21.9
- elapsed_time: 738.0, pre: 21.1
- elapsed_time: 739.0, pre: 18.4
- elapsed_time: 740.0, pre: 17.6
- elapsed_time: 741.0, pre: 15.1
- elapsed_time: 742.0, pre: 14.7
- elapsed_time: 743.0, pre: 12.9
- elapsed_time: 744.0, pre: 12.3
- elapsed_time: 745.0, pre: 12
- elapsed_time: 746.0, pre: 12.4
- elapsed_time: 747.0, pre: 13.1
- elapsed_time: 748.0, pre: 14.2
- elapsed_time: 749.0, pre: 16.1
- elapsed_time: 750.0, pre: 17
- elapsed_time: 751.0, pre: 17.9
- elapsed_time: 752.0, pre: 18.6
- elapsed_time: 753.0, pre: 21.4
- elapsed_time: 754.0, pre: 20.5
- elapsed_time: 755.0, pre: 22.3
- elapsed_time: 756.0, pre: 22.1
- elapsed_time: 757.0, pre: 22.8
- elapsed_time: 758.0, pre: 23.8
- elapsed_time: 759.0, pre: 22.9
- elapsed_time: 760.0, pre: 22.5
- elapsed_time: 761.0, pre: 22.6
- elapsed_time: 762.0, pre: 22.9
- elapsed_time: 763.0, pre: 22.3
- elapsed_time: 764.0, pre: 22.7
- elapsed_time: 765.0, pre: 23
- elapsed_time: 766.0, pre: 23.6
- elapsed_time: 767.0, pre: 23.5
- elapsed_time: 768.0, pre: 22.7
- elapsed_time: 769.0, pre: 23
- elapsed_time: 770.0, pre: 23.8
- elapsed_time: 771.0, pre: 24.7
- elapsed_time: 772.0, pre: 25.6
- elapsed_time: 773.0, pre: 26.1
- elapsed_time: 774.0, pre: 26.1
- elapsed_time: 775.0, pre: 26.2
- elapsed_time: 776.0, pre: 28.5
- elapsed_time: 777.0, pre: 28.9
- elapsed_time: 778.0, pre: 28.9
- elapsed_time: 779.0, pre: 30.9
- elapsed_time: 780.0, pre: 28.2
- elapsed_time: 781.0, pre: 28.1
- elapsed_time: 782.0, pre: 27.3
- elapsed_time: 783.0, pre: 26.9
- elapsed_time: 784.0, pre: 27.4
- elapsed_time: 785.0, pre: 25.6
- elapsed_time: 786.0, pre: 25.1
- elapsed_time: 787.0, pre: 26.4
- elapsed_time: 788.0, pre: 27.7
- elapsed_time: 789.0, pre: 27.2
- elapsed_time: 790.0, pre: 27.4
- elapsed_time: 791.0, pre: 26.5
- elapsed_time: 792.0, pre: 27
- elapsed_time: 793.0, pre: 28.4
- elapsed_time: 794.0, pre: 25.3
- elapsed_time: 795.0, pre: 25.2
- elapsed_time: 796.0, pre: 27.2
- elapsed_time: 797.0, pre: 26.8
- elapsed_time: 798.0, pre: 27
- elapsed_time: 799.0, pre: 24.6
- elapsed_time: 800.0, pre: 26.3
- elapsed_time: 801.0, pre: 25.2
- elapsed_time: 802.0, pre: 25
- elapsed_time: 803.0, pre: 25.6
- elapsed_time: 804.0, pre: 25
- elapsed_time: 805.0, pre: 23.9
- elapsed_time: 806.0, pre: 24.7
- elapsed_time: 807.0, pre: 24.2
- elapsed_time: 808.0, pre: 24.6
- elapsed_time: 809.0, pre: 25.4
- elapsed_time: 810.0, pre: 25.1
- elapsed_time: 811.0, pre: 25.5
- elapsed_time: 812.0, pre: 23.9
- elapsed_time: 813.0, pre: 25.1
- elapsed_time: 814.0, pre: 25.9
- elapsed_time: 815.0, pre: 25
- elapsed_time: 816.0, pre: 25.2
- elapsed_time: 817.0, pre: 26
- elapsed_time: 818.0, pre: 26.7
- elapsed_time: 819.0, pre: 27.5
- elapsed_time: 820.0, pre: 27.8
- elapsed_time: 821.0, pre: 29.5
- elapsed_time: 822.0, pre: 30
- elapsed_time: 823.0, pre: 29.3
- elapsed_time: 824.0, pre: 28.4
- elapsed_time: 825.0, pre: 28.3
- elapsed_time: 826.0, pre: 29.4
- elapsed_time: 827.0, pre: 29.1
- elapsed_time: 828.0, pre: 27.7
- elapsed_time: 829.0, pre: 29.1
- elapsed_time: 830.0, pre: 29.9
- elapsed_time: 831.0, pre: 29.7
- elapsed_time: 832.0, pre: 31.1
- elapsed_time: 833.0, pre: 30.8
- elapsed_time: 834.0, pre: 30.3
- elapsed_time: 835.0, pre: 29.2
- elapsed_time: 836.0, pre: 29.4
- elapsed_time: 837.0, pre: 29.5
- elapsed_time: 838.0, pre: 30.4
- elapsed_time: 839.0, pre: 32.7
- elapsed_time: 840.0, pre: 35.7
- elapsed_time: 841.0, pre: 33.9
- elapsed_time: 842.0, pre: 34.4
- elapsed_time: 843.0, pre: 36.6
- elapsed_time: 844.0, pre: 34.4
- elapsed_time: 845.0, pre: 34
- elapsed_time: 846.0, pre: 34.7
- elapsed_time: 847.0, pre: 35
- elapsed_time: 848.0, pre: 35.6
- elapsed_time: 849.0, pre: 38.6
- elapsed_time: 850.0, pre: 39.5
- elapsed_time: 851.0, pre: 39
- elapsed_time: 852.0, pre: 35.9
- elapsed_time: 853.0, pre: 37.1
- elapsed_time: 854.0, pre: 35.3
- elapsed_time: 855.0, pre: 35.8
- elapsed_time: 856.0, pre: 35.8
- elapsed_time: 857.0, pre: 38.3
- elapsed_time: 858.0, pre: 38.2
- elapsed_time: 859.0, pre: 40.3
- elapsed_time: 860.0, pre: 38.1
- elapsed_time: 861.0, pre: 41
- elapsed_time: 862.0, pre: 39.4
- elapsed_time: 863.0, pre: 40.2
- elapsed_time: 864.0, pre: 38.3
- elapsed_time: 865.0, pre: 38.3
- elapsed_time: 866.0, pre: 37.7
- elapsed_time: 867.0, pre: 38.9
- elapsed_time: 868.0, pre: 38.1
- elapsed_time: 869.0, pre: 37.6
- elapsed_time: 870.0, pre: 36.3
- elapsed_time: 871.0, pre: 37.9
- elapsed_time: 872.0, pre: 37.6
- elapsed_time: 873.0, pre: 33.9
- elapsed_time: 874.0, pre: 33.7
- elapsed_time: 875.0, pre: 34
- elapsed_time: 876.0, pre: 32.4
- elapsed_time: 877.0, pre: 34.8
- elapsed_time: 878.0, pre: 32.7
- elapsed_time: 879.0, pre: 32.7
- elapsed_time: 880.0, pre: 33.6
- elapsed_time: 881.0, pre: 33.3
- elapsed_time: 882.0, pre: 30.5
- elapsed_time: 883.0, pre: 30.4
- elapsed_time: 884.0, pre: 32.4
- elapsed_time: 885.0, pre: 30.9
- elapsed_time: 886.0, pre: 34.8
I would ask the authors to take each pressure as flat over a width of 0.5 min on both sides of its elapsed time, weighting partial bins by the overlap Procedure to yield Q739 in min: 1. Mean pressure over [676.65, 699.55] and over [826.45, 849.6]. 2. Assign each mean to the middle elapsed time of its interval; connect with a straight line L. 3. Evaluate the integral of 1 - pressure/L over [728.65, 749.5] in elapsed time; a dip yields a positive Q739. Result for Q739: 8.0 min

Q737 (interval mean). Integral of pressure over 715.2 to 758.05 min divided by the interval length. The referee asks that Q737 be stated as 22.5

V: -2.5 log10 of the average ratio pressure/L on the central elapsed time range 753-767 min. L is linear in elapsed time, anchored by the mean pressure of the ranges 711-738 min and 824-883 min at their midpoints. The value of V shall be 0.278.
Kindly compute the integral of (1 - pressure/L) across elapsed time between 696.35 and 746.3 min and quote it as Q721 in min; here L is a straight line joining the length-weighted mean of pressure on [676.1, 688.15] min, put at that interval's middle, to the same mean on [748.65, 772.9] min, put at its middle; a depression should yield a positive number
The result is 4.02 min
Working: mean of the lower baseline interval 32.9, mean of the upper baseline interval 22.1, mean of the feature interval 25.5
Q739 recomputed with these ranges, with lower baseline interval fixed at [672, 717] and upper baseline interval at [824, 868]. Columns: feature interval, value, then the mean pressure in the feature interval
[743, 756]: 6.2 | 16.6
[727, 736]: 1.4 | 26.3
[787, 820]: 7.4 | 25.9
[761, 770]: 2.6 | 23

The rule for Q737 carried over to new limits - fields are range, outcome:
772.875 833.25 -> 27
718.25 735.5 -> 27.7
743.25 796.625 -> 23.4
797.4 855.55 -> 29.7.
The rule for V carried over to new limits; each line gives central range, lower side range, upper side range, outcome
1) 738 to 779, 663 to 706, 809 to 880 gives 0.46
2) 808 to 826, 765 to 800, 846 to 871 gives 0.18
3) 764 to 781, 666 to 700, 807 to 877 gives 0.24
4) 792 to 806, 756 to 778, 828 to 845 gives 0.07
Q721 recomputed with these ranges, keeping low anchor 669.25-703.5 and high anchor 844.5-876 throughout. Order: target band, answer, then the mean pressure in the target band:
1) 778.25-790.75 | 2.62 min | 27.4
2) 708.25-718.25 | 1.45 min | 27.6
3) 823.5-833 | 1.79 min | 29.3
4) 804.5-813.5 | 2.72 min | 24.7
